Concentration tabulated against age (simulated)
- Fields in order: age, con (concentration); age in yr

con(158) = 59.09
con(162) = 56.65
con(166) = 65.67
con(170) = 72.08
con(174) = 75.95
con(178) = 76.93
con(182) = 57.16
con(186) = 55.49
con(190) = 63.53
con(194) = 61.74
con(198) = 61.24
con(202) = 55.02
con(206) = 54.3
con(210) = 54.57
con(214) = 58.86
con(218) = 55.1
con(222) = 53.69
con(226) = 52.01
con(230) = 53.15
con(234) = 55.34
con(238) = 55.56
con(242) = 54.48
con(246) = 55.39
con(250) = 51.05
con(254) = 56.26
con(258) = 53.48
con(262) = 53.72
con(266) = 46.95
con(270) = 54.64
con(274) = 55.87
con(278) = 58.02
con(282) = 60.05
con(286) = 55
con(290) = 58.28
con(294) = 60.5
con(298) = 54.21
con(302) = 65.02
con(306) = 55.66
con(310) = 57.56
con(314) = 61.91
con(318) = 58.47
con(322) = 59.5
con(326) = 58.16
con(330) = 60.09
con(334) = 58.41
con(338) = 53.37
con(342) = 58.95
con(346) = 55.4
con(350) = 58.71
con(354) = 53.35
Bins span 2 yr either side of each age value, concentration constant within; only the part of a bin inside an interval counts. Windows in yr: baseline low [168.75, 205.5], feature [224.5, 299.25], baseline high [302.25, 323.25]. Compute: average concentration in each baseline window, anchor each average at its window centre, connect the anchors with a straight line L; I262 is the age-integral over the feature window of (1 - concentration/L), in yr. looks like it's 7.4 yr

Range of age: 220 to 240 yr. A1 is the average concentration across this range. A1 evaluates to 54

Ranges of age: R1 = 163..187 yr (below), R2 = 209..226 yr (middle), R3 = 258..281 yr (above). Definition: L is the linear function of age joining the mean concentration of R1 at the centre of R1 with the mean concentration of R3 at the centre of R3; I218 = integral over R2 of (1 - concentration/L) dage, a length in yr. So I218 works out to 1.7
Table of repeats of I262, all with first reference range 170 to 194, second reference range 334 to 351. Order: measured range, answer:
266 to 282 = 1.4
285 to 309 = 0.4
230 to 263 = 4.2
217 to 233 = 2.5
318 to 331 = -0.3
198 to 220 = 2.9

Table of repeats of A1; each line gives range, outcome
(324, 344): 57.8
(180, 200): 59.8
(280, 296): 58.5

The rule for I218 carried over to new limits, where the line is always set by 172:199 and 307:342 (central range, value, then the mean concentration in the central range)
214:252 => 5.05 yr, 54.2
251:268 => 2.45 yr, 52.5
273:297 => 0.91 yr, 57.9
